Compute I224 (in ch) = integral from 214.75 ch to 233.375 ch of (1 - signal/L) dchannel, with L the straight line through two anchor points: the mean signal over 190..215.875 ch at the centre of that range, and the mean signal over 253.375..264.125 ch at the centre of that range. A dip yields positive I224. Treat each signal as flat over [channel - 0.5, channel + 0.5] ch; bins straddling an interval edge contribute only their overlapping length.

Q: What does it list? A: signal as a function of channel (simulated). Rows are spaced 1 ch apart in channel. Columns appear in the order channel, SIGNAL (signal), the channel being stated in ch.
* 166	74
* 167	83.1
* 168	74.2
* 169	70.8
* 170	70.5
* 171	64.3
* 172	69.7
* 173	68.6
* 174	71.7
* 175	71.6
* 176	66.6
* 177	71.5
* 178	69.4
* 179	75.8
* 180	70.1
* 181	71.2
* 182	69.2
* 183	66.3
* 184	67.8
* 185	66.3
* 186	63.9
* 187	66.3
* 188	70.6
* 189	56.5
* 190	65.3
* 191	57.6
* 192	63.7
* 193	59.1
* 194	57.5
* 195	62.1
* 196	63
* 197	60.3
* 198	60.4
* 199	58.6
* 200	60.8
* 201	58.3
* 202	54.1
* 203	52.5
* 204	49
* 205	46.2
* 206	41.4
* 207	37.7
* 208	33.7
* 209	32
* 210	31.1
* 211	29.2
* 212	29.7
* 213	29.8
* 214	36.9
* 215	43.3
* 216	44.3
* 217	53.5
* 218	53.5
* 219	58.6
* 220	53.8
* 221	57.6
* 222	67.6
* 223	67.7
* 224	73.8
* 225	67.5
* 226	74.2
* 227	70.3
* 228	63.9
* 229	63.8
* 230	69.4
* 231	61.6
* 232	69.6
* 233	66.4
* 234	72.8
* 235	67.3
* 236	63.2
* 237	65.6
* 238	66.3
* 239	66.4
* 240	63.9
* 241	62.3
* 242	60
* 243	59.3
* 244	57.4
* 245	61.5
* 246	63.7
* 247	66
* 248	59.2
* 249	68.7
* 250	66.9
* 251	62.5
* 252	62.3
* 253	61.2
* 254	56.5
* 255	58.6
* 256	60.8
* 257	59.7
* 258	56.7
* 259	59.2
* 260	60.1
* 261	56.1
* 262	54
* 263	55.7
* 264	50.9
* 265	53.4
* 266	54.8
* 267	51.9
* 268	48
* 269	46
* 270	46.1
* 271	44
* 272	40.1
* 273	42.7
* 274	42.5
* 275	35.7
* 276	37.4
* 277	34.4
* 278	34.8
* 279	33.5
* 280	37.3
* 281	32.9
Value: -3.7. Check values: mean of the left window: 48.6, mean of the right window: 57.4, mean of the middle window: 62.4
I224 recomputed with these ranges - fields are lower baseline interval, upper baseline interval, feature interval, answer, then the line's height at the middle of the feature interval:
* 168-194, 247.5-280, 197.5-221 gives 6.1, 61.9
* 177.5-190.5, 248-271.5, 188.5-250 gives 4.7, 62.4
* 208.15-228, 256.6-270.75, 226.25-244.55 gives -4.5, 52.1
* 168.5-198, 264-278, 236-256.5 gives -4.9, 50.5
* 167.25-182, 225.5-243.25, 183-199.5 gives 1.6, 69.3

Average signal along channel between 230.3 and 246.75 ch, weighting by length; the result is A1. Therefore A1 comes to 64.3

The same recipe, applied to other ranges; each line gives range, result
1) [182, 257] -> 58.5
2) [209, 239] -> 57.4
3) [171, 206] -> 63.3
